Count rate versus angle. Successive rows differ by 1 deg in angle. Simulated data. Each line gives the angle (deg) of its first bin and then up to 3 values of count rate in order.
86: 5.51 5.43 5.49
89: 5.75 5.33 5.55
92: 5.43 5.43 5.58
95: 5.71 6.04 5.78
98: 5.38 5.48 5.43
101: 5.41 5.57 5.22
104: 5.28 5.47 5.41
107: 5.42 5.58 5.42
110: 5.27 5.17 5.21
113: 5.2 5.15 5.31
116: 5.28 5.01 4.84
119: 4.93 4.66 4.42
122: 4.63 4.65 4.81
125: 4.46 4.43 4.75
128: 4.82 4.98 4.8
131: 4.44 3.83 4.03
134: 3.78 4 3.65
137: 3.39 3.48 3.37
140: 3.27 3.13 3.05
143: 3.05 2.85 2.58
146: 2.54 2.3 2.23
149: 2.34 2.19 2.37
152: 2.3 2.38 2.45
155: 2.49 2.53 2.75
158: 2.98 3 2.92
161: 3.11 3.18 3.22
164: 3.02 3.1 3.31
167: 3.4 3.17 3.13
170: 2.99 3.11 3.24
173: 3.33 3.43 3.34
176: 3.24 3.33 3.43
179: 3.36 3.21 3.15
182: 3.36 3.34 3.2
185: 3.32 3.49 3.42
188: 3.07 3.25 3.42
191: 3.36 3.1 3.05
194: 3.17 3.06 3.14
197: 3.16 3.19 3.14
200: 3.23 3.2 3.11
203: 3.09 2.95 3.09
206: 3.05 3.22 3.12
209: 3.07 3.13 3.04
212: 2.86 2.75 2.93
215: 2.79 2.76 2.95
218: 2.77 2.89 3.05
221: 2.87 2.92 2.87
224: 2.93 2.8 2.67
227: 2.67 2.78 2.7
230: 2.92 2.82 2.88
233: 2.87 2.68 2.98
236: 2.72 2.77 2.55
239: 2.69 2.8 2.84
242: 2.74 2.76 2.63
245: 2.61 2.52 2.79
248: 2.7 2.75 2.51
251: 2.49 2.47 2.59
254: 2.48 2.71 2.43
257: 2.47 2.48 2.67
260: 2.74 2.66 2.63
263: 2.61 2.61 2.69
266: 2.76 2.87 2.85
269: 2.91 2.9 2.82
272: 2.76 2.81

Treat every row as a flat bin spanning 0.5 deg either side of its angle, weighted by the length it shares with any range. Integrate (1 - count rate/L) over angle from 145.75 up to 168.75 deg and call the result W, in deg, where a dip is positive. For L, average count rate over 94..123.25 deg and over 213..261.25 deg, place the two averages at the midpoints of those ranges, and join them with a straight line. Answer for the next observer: 8.2 deg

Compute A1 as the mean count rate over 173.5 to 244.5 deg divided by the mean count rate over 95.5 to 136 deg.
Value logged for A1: 0.61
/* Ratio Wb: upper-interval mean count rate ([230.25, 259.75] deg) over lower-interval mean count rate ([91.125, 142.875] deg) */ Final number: 0.6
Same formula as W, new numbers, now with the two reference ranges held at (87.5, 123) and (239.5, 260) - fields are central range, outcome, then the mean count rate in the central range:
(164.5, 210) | 6.8 deg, 3.21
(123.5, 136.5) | 1.3 deg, 4.37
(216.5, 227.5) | 1.0 deg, 2.85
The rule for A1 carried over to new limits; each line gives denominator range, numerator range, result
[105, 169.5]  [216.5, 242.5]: 0.74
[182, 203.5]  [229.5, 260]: 0.83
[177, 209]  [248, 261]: 0.80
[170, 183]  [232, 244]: 0.84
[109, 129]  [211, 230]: 0.58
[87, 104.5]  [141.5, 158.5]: 0.46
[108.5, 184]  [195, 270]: 0.78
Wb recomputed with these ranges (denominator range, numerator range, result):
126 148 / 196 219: 0.84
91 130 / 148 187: 0.58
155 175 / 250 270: 0.85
